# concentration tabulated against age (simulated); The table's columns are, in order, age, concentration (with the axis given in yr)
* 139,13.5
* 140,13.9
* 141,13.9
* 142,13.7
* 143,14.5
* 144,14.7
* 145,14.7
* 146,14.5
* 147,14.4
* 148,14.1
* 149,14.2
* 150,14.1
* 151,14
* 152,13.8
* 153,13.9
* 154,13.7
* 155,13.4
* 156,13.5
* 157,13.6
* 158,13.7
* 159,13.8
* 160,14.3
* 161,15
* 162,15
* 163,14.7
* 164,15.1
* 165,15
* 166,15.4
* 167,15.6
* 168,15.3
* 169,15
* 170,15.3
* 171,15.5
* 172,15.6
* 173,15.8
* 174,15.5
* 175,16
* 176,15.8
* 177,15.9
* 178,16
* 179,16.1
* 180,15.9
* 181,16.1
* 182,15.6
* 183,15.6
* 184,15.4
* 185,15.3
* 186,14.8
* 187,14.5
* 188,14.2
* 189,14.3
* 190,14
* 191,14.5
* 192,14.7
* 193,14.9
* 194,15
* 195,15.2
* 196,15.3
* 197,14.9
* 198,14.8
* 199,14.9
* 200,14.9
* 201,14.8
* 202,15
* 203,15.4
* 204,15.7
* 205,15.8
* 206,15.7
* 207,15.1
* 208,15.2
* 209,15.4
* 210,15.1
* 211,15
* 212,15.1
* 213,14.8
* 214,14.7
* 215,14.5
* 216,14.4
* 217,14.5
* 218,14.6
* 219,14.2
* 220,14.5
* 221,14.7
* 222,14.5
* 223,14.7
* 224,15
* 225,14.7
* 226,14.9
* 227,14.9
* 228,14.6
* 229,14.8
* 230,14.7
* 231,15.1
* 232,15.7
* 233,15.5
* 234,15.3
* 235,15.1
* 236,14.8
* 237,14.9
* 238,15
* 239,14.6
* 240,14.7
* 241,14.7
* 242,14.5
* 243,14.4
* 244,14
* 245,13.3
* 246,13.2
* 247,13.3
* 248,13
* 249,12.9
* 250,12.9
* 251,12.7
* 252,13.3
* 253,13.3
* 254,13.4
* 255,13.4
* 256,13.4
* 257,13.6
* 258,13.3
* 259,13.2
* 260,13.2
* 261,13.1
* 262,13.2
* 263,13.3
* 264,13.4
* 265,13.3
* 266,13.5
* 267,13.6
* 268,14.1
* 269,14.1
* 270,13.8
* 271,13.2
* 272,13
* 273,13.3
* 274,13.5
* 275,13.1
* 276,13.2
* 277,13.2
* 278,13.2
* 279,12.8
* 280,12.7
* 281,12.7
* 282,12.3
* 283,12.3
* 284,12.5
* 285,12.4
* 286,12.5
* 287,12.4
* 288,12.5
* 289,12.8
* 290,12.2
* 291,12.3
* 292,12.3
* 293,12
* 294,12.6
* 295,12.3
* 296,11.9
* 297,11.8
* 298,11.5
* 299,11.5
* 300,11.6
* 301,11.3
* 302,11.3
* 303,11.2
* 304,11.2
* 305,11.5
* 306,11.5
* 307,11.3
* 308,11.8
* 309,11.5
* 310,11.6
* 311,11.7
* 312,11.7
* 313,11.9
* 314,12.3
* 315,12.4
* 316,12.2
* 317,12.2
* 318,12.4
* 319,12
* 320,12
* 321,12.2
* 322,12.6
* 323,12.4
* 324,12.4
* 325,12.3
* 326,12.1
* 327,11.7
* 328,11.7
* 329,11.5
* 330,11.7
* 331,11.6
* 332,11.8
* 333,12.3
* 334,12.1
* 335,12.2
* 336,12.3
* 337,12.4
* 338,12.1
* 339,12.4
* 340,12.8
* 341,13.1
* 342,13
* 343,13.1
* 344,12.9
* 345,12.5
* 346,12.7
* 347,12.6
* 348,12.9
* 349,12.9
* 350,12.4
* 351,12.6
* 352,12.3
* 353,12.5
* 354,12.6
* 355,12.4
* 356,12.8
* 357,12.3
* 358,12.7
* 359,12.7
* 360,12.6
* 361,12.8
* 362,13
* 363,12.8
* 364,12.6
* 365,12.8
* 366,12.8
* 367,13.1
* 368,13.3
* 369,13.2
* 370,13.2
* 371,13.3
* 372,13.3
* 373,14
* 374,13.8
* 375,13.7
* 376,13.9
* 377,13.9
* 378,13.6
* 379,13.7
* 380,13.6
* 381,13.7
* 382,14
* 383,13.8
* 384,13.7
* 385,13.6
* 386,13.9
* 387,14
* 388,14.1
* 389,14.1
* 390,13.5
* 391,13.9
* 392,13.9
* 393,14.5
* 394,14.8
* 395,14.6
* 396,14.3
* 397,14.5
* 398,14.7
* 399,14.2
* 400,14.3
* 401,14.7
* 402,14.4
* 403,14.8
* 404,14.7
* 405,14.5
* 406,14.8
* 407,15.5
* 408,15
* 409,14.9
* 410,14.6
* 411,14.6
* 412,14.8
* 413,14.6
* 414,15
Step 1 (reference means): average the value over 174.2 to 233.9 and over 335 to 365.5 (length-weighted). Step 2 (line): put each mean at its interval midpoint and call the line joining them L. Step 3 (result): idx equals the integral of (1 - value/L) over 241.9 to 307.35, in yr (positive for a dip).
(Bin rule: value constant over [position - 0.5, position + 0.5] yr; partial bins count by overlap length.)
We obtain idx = 5.2 yr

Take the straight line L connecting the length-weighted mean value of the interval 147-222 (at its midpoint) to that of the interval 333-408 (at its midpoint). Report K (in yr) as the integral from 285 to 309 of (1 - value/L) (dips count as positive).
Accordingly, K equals 3.6 yr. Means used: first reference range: 14.9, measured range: 11.9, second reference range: 13.4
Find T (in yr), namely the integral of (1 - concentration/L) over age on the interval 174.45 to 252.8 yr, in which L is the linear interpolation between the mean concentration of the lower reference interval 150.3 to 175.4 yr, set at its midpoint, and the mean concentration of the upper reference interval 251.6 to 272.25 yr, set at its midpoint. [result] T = -4.2 yr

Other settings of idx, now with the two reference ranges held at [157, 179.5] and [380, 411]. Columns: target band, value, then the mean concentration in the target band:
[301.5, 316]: 2.97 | 11.7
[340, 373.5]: 3.78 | 12.8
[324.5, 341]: 2.80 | 12.1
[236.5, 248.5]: 0.63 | 14.1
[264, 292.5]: 3.50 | 13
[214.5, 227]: 0.33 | 14.6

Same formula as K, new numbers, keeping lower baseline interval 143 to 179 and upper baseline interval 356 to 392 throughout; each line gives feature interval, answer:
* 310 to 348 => 4.0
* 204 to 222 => -0.6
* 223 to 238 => -0.7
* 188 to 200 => -0.2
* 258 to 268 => 0.5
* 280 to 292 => 1.3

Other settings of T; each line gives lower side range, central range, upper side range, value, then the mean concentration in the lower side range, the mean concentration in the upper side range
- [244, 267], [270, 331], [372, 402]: 6.0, 13.3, 14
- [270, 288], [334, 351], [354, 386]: 0.7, 12.9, 13.2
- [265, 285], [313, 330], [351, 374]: 1.1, 13.1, 12.9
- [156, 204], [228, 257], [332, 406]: 0.7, 15.1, 13.3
